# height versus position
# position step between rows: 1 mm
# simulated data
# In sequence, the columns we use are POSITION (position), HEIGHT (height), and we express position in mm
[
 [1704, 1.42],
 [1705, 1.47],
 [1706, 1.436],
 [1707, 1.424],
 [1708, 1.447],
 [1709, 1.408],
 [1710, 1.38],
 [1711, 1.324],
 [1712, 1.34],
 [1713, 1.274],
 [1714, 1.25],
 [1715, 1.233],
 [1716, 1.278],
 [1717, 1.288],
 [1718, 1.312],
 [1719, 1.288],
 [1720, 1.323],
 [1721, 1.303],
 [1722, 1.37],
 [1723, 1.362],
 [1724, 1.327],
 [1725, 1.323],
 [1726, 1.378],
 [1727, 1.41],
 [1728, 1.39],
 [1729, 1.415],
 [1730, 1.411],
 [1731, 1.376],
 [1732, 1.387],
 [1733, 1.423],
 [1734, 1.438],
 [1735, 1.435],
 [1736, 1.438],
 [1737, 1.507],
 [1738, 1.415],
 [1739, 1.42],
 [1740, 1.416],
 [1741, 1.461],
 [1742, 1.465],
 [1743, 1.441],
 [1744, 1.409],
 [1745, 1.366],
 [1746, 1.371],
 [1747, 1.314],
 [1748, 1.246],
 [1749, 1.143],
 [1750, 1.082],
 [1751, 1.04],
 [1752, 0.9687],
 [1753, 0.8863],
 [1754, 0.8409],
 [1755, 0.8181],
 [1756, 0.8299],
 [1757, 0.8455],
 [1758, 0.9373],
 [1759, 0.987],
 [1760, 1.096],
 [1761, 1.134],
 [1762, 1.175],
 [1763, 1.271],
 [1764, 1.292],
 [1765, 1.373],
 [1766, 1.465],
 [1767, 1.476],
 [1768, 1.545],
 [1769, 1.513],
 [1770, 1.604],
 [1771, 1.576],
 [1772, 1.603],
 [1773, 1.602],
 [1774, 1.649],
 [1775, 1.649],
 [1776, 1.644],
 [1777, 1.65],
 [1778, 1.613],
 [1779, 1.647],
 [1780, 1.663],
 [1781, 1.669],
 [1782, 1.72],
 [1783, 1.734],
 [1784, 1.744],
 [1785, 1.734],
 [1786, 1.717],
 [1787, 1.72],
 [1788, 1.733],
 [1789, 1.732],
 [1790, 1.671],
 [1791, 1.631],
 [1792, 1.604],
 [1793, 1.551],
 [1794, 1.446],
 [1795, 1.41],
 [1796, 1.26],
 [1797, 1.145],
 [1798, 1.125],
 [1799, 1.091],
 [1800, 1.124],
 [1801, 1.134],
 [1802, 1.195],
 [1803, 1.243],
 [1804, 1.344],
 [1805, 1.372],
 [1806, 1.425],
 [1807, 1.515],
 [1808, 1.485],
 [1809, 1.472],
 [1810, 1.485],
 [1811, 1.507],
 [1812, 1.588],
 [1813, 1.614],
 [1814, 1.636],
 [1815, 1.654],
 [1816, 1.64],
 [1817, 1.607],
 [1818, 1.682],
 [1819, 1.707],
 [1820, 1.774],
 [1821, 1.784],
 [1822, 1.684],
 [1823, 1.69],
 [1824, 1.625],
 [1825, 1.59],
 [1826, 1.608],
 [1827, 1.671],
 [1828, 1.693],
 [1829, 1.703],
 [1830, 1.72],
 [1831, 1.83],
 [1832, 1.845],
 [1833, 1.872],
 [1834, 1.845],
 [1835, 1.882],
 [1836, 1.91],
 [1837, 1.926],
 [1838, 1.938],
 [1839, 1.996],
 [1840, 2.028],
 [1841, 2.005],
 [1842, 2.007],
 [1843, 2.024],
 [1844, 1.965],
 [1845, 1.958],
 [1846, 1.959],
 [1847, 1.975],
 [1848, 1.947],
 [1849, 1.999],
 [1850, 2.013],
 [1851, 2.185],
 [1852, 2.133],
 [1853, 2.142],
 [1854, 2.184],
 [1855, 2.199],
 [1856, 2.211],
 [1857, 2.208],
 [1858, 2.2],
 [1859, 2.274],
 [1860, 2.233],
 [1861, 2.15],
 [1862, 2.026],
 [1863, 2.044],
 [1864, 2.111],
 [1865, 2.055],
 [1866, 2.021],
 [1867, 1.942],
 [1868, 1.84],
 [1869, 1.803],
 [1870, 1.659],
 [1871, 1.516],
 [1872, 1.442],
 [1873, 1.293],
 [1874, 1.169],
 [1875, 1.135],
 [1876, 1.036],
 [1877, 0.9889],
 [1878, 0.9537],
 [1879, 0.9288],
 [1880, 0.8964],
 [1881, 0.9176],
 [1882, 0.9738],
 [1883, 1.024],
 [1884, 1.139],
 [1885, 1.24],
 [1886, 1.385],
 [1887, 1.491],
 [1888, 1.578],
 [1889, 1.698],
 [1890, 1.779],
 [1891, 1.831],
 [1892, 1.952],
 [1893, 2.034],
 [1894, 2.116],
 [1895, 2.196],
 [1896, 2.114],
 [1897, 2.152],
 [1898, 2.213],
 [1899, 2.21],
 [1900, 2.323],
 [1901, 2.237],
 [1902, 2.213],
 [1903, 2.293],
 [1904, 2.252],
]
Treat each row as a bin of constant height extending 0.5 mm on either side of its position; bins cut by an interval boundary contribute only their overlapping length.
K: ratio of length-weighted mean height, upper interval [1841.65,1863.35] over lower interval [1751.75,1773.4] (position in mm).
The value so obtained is 1.71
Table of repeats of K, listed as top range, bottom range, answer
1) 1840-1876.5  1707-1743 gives 1.40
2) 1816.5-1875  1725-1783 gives 1.38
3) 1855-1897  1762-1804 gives 1.10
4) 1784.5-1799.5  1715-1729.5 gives 1.13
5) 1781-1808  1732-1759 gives 1.20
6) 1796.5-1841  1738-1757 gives 1.35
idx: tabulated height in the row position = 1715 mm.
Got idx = 1.233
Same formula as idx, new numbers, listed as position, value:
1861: 2.15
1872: 1.442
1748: 1.246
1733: 1.423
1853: 2.142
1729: 1.415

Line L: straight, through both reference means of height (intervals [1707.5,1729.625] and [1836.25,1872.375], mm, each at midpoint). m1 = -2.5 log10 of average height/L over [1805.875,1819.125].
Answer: 0.149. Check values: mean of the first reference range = 1.34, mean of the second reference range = 2.01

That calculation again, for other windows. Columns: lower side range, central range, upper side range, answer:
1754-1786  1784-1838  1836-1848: 0.10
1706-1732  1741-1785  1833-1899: 0.10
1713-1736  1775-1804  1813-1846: 0.08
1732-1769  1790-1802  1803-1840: 0.14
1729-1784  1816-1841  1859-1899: -0.17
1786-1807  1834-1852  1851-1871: -0.06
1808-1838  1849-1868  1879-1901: -0.25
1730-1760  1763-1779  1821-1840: -0.11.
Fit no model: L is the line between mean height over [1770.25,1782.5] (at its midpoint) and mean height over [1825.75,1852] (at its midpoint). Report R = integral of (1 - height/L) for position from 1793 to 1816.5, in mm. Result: 5.0 mm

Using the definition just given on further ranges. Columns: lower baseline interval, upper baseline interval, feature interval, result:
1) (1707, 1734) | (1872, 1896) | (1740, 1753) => 0.9 mm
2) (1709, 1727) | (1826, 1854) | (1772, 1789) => -0.5 mm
